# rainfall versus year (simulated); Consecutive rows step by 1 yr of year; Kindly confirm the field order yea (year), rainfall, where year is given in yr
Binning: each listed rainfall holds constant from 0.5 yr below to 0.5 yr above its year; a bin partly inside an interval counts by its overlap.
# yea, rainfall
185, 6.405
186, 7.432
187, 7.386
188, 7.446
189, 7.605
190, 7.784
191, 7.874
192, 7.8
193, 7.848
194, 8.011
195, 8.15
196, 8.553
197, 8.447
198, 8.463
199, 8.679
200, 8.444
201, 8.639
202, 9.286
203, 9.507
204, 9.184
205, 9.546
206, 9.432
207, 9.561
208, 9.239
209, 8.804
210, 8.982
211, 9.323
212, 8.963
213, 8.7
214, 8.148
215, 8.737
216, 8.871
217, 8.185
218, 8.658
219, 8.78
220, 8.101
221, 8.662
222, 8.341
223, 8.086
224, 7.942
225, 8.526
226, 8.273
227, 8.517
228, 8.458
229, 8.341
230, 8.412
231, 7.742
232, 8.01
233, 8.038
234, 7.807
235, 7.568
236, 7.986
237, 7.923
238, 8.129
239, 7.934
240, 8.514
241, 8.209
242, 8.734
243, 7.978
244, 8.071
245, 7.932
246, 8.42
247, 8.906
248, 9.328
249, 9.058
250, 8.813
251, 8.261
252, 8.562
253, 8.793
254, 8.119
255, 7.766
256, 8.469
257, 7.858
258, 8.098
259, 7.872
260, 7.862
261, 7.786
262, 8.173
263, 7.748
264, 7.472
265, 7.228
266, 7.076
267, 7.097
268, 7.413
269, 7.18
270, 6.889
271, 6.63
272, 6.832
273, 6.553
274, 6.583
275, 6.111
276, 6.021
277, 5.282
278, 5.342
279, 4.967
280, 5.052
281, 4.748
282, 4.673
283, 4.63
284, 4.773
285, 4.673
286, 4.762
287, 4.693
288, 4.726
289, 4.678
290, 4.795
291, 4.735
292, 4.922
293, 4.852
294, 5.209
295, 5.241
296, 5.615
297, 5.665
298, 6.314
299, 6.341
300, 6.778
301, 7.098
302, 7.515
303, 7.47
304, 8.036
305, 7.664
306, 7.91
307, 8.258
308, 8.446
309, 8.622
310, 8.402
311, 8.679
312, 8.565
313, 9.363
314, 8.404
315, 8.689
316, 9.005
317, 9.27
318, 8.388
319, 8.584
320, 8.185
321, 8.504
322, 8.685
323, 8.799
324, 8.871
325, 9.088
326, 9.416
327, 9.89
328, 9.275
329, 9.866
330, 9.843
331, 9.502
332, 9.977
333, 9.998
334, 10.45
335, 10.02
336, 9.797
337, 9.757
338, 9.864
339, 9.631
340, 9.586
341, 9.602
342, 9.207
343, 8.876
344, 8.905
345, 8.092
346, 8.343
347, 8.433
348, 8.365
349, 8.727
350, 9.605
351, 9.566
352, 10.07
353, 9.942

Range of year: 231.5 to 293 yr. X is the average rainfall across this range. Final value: 7.02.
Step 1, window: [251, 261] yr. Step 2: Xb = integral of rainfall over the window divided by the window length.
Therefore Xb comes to 8.14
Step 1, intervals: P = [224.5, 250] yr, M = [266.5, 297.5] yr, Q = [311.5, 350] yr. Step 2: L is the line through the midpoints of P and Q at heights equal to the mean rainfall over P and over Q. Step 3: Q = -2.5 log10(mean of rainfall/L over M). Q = 0.49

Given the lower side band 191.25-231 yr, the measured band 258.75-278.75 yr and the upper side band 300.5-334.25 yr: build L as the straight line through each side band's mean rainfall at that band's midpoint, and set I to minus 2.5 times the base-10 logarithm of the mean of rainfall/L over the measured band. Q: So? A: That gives 0.25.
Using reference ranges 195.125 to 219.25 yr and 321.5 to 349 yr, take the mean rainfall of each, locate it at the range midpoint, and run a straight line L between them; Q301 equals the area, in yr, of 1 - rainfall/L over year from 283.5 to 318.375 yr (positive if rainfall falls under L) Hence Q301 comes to 9.1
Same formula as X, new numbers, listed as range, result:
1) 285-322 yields 7.06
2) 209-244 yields 8.34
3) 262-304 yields 5.96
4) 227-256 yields 8.29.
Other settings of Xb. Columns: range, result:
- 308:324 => 8.68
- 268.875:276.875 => 6.51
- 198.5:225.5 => 8.79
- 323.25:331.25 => 9.45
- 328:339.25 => 9.86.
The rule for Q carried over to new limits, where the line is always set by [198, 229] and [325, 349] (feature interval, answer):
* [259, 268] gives 0.19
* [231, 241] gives 0.11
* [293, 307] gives 0.35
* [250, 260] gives 0.09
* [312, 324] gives 0.07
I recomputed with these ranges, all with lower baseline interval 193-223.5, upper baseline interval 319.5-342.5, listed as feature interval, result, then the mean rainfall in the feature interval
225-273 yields 0.13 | 8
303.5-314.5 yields 0.12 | 8.4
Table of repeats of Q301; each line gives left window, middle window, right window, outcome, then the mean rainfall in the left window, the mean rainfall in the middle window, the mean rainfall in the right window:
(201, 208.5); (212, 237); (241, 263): 1.7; 9.34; 8.29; 8.31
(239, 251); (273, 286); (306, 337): 5.2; 8.51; 5.27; 9.09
